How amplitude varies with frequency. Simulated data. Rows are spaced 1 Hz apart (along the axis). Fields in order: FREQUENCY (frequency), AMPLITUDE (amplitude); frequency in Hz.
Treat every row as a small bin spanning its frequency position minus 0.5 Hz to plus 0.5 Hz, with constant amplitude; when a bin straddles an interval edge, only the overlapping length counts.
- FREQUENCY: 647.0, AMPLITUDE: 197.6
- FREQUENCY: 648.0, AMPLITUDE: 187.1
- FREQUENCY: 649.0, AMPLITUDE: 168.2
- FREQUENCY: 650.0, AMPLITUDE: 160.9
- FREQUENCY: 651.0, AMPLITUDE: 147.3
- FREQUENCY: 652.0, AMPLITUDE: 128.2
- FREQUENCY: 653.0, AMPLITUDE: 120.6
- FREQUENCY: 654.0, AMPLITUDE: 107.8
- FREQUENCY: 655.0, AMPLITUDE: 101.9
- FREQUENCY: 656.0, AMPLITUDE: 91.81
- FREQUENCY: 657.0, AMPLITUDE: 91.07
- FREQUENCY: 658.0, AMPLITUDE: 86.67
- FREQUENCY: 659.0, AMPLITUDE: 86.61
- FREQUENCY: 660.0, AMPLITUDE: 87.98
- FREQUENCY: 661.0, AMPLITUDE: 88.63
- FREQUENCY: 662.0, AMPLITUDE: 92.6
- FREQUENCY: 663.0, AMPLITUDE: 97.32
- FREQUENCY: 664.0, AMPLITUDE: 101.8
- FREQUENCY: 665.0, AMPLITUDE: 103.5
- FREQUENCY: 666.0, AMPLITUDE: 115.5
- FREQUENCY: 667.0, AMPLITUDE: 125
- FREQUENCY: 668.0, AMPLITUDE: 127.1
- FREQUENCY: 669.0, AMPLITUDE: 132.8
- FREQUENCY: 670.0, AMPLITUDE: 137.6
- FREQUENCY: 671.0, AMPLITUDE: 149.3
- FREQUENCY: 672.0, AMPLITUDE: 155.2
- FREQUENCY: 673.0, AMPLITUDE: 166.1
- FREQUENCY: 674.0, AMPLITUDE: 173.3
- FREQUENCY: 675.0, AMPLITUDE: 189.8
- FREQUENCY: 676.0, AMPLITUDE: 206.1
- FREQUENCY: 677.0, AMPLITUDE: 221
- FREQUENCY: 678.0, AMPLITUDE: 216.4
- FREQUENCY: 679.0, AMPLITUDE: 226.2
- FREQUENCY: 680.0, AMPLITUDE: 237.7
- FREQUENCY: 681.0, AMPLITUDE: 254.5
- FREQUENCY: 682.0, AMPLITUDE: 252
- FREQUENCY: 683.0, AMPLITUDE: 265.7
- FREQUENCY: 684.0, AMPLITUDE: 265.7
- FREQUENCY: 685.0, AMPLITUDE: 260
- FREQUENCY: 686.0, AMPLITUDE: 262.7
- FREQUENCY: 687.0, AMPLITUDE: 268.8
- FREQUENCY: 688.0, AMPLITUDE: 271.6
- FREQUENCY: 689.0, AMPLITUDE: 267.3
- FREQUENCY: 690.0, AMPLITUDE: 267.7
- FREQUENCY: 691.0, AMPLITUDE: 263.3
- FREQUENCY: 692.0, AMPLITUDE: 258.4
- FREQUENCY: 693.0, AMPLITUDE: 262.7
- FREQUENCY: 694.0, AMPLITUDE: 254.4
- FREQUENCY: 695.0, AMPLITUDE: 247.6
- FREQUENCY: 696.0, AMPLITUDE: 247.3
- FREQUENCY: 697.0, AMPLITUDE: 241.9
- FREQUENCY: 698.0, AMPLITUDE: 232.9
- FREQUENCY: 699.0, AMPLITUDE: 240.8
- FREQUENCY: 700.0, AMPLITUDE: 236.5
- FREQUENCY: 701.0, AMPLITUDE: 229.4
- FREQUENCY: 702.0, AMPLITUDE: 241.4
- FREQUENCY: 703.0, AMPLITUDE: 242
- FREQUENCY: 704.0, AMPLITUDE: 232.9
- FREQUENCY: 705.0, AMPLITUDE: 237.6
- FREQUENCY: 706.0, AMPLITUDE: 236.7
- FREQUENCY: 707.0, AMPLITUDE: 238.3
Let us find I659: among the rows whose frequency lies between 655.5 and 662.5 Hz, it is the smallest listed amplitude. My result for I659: 86.61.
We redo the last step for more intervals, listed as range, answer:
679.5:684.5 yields 237.7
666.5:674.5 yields 125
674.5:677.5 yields 189.8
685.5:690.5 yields 262.7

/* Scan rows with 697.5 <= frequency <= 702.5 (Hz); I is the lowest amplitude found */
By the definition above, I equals 229.4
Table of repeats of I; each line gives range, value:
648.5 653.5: 120.6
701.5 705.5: 232.9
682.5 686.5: 260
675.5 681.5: 206.1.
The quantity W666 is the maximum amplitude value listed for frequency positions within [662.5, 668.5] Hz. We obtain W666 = 127.1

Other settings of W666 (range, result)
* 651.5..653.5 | 128.2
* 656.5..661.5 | 91.07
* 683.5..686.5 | 265.7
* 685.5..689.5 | 271.6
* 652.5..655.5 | 120.6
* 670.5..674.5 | 173.3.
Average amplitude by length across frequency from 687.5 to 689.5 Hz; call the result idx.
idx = 269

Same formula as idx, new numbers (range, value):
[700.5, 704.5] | 236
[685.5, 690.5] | 268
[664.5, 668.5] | 118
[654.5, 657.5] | 94.9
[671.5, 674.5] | 165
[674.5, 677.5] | 206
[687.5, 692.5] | 266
